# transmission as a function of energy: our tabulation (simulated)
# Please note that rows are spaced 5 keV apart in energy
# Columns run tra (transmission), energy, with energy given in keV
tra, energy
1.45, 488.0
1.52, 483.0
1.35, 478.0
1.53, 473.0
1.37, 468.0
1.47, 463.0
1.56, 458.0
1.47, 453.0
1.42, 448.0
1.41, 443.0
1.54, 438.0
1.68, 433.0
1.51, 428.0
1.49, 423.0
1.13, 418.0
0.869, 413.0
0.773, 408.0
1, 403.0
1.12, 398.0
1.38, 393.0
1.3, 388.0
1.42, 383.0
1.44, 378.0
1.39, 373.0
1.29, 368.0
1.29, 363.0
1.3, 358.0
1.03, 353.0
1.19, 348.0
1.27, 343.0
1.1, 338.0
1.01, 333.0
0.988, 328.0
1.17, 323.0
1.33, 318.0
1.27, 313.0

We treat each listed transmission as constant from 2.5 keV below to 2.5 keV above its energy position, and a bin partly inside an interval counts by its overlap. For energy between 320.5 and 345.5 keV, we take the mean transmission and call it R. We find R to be 1.11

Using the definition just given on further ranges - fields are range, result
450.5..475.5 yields 1.48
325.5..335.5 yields 0.999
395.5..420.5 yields 0.978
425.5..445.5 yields 1.54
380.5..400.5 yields 1.31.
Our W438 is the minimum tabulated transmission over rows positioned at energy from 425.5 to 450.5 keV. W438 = 1.41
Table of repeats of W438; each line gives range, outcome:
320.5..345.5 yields 0.988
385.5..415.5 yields 0.773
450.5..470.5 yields 1.37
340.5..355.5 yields 1.03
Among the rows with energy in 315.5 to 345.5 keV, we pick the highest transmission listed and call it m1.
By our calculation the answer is 1.33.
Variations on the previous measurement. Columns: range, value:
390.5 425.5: 1.49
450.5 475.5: 1.56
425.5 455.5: 1.68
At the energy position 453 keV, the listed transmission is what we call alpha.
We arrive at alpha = 1.47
